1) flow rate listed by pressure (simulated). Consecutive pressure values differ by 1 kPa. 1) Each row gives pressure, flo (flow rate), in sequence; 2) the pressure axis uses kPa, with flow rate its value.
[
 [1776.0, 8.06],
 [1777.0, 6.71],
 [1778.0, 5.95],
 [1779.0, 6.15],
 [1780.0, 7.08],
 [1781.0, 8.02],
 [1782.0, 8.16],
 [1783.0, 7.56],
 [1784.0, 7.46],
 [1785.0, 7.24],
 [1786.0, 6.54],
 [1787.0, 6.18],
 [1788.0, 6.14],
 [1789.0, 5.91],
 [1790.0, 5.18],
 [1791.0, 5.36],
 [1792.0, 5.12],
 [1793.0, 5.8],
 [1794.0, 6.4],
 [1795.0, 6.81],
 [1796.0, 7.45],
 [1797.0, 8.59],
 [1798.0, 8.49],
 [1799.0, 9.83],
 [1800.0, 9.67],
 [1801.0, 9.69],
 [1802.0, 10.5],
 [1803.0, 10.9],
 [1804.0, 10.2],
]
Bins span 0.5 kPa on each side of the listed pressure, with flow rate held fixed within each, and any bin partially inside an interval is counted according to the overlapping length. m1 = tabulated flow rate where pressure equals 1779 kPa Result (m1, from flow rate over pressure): 6.15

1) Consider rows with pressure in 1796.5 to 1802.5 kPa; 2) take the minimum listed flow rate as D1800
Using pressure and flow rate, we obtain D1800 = 8.49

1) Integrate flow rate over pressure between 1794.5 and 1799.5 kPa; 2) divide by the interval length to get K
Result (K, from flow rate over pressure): 8.23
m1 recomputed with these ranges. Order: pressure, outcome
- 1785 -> 7.24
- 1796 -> 7.45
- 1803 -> 10.9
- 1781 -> 8.02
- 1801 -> 9.69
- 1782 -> 8.16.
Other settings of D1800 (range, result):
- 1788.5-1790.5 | 5.18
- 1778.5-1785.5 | 6.15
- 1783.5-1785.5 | 7.24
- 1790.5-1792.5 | 5.12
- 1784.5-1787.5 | 6.18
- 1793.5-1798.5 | 6.4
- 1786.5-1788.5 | 6.14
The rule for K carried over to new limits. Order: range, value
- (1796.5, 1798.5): 8.54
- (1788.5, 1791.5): 5.48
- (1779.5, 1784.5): 7.66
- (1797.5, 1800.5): 9.33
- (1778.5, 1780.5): 6.62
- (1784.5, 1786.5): 6.89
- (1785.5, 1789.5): 6.19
